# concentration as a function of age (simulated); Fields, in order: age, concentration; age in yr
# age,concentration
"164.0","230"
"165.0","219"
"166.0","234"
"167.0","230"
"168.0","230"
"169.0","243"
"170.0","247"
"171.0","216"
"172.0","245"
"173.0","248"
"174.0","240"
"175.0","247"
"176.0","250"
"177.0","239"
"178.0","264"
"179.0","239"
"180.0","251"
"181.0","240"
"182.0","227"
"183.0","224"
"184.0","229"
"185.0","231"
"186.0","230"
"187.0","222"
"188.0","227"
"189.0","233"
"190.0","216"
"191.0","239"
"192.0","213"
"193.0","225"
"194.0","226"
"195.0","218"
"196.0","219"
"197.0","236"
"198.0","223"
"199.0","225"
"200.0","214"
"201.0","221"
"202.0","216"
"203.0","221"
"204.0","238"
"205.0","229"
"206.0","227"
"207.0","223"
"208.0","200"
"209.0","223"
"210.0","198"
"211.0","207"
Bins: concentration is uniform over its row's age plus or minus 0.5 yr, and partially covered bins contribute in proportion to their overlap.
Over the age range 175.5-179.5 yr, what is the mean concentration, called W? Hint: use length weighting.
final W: 248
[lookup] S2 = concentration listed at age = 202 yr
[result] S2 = 216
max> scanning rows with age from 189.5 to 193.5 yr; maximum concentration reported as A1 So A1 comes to 239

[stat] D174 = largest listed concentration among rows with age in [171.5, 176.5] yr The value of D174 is 250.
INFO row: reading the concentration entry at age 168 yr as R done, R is 230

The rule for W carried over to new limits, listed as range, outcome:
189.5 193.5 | 223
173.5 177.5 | 244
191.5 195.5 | 220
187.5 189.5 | 230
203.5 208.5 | 223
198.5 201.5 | 220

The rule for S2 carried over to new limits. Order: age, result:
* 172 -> 245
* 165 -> 219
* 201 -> 221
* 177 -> 239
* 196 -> 219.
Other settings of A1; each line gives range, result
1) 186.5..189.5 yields 233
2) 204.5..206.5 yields 229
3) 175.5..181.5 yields 264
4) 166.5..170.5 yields 247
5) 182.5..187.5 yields 231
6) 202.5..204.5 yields 238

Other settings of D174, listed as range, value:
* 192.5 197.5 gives 236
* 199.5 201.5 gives 221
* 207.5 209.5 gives 223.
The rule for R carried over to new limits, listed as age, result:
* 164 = 230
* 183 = 224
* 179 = 239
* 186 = 230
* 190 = 216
